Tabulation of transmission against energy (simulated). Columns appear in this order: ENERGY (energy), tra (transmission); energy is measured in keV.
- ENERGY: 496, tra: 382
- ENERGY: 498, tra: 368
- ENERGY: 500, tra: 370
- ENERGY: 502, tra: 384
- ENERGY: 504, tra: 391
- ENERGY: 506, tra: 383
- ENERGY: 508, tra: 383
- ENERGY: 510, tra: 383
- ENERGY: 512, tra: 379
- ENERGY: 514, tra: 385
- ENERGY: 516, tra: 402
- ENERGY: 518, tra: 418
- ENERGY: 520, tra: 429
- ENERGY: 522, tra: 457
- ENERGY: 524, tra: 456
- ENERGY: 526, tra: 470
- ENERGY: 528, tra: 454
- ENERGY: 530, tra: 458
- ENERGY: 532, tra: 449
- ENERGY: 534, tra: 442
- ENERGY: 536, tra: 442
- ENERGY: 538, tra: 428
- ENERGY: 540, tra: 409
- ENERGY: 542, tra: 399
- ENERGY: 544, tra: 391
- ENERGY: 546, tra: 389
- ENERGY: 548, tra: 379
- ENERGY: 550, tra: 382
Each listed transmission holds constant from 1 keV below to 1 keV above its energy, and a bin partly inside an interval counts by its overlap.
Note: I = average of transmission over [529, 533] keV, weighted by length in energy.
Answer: 454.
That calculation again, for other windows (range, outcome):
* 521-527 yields 461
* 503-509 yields 386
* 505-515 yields 383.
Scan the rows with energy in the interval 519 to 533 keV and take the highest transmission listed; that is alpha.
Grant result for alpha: 470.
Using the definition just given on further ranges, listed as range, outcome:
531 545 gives 449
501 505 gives 391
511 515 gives 385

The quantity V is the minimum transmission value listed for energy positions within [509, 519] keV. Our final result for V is 379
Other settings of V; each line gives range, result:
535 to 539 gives 428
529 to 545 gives 391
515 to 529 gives 402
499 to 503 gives 370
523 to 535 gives 442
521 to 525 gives 456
